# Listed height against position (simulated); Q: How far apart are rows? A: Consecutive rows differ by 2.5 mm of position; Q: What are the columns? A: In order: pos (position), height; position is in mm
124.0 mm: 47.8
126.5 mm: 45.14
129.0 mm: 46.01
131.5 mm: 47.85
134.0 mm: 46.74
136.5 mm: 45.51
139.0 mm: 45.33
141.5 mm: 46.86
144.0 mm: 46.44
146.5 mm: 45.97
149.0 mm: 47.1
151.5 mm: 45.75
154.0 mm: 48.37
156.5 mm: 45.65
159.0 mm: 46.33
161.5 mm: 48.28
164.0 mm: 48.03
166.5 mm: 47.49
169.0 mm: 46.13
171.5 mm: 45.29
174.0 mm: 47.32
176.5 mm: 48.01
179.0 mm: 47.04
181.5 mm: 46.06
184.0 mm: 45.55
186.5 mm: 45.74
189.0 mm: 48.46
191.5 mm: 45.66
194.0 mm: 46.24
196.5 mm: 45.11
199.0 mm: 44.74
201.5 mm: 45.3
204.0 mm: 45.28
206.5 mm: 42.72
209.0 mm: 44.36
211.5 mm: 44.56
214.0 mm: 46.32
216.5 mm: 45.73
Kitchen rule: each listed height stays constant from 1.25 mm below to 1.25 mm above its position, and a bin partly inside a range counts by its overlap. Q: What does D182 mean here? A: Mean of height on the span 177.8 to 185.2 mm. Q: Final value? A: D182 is 46.2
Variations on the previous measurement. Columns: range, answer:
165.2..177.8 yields 46.9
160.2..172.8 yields 47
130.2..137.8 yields 46.7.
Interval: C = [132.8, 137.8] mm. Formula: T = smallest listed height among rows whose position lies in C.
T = 45.51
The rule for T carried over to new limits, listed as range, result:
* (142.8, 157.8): 45.65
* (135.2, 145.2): 45.33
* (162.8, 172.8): 45.29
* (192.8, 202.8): 44.74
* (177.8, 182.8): 46.06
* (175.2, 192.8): 45.55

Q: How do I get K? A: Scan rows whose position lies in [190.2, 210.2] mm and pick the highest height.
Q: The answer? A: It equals 46.24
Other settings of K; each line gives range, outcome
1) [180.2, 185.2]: 46.06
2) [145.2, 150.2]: 47.1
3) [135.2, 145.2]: 46.86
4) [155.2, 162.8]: 48.28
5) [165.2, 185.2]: 48.01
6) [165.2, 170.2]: 47.49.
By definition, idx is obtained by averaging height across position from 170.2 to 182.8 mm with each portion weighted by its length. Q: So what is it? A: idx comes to 46.7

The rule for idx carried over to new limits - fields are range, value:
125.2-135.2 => 46.4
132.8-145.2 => 46.2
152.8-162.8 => 47.2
